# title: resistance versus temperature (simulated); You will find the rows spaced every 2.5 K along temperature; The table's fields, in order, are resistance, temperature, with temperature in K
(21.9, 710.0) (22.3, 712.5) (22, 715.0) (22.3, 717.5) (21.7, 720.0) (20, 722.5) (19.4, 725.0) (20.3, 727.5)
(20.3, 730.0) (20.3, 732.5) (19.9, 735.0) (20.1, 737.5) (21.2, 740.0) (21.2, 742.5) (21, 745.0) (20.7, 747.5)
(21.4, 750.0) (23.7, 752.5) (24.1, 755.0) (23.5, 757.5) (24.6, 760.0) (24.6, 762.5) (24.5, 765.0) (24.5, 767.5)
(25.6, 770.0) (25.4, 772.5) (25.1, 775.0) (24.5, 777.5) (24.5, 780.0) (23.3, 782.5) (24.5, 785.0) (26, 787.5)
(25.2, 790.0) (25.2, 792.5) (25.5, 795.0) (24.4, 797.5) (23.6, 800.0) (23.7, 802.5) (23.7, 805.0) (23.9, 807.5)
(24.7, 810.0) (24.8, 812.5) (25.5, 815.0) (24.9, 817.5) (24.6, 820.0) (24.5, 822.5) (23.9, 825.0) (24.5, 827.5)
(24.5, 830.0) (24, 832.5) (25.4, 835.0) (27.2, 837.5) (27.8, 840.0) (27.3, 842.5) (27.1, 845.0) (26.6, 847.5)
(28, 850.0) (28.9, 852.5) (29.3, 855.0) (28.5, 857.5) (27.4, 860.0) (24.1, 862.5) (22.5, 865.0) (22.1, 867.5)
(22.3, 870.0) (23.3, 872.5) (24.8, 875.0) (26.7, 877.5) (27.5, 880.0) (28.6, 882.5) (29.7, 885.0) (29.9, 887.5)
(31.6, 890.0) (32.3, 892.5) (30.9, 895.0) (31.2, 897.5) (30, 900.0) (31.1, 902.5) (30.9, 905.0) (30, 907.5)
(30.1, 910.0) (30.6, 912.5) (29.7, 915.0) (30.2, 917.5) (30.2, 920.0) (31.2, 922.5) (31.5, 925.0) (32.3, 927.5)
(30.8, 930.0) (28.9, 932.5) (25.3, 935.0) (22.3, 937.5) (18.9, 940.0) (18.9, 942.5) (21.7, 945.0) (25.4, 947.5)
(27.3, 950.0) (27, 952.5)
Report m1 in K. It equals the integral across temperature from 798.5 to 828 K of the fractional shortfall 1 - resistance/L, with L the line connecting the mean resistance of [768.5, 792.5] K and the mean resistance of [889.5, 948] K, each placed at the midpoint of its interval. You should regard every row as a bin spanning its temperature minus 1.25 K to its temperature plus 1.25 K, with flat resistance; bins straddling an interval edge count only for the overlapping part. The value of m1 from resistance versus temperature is 1.6 K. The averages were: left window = 24.9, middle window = 24.4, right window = 28.6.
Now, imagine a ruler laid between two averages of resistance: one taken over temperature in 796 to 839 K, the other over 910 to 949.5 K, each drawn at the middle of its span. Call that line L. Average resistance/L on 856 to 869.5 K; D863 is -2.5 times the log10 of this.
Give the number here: 0.04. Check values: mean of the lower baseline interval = 24.6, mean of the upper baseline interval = 27.3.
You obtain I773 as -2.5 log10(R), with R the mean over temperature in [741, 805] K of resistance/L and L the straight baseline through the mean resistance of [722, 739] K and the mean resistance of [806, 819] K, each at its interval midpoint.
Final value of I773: -0.07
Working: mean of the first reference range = 20.1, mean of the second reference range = 24.7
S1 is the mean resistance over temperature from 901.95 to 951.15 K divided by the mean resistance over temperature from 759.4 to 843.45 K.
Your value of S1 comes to 1.12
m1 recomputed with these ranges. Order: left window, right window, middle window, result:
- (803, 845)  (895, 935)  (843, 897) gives 0.98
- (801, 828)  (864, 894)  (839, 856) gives -1.44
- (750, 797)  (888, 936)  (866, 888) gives 2.34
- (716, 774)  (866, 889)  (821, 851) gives -1.17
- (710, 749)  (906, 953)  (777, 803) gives -1.96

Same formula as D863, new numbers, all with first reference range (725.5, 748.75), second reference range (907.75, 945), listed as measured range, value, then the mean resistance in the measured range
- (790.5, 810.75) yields -0.07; 24.4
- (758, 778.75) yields -0.14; 24.8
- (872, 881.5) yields 0.00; 25.8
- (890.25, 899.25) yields -0.18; 31.4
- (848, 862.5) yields -0.12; 28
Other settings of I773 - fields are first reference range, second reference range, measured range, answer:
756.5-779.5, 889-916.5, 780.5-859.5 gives 0.06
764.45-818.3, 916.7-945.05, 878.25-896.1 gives -0.14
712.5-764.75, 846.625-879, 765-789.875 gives -0.09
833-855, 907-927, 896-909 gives -0.03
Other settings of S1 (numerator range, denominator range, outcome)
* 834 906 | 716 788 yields 1.22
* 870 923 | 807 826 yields 1.19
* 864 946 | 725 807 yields 1.20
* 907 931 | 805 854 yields 1.20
